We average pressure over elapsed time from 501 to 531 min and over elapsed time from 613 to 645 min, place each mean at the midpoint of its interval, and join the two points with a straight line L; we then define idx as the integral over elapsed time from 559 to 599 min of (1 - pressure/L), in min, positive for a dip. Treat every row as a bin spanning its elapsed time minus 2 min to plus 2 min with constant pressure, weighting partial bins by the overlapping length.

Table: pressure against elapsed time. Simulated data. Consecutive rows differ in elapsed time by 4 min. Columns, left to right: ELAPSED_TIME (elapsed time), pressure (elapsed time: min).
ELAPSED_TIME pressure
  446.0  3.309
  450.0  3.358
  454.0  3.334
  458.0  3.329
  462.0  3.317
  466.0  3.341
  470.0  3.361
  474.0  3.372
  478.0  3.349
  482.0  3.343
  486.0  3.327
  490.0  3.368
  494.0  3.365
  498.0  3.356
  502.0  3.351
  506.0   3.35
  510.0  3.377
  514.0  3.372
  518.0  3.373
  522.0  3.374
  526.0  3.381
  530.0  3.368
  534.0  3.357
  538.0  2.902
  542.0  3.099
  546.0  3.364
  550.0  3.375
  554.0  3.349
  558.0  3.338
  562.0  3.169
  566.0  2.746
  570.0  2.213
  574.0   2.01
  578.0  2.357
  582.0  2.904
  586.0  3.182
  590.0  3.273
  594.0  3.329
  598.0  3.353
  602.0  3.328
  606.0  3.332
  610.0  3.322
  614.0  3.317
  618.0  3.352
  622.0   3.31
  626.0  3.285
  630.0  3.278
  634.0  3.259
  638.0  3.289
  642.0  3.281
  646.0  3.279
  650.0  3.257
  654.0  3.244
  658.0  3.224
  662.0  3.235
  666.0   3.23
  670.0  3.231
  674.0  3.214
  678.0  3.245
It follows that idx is 5.7 min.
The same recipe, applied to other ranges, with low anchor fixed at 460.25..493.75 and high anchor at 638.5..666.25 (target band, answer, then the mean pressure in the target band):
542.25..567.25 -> 0.6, 3.23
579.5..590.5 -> 0.8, 3.06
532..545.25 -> 0.7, 3.14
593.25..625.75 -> -0.5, 3.33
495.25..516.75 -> -0.2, 3.36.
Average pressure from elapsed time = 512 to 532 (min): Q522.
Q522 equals 3.37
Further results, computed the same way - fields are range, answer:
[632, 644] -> 3.28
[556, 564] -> 3.25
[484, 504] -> 3.35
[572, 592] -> 2.75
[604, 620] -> 3.33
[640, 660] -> 3.26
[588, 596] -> 3.3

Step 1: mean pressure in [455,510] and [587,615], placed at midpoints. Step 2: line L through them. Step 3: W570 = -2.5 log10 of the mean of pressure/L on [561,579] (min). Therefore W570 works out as 0.32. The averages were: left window 3.35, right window 3.32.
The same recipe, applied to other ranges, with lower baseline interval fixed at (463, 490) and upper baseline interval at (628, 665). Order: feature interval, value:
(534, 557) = 0.03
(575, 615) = 0.05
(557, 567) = 0.07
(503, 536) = -0.01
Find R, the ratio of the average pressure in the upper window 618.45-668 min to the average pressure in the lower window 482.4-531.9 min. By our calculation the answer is 0.97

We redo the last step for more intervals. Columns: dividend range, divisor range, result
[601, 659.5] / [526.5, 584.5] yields 1.10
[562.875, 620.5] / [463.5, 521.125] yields 0.90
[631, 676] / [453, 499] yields 0.97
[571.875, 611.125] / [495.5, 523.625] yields 0.90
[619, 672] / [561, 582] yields 1.30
